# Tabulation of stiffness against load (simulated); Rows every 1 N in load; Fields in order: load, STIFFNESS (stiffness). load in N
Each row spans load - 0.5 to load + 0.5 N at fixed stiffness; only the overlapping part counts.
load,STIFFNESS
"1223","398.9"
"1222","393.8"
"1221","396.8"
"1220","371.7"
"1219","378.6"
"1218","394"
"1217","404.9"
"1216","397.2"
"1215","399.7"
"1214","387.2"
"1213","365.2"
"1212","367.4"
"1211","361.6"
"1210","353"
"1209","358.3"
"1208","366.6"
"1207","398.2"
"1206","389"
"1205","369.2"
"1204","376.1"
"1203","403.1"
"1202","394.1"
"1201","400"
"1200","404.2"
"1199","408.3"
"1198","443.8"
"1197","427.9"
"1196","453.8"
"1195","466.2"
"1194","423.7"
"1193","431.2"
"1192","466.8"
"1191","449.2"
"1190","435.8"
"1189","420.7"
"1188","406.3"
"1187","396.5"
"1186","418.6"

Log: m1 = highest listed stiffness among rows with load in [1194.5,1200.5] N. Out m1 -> 466.2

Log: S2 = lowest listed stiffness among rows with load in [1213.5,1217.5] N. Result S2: 387.2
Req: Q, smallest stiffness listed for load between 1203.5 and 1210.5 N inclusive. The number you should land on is 353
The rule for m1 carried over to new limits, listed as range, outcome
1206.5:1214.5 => 398.2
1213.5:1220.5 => 404.9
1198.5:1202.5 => 408.3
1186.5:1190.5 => 435.8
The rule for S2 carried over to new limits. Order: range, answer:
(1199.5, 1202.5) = 394.1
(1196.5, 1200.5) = 404.2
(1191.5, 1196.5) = 423.7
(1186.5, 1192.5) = 396.5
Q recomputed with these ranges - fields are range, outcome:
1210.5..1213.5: 361.6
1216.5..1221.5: 371.7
